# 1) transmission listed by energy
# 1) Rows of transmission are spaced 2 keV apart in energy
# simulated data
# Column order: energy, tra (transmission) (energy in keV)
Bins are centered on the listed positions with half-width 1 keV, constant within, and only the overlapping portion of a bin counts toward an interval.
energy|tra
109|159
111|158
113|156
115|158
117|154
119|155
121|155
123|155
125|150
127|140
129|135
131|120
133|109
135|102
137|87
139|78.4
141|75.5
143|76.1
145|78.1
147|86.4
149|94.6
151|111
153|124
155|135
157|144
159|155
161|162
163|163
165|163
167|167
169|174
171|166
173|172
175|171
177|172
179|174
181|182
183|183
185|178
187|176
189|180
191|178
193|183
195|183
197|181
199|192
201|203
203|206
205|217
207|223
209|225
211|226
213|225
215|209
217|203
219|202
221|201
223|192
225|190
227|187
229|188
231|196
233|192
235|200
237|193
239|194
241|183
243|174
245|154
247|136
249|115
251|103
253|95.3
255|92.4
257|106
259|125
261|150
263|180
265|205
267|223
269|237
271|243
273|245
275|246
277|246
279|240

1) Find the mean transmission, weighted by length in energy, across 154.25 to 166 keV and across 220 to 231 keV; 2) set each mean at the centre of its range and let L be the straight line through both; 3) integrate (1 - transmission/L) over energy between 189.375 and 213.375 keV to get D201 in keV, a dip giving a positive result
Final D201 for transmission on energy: -3.2 keV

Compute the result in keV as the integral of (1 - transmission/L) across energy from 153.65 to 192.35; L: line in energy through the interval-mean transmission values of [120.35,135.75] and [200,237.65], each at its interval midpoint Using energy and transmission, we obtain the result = 0.1 keV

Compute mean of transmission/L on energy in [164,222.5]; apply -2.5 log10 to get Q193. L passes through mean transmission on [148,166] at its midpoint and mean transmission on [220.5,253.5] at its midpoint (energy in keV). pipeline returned -0.231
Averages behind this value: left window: 139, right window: 171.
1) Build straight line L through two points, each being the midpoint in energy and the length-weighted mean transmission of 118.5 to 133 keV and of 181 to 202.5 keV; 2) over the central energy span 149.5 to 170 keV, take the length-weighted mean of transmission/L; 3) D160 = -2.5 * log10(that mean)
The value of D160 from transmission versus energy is 0.11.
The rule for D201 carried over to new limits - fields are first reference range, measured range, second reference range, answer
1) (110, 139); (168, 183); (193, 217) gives 0.6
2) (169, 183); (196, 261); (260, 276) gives 5.8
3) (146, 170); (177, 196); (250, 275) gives -4.0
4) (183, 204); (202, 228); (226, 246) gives -3.1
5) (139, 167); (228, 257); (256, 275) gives 3.4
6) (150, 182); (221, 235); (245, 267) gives -4.8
